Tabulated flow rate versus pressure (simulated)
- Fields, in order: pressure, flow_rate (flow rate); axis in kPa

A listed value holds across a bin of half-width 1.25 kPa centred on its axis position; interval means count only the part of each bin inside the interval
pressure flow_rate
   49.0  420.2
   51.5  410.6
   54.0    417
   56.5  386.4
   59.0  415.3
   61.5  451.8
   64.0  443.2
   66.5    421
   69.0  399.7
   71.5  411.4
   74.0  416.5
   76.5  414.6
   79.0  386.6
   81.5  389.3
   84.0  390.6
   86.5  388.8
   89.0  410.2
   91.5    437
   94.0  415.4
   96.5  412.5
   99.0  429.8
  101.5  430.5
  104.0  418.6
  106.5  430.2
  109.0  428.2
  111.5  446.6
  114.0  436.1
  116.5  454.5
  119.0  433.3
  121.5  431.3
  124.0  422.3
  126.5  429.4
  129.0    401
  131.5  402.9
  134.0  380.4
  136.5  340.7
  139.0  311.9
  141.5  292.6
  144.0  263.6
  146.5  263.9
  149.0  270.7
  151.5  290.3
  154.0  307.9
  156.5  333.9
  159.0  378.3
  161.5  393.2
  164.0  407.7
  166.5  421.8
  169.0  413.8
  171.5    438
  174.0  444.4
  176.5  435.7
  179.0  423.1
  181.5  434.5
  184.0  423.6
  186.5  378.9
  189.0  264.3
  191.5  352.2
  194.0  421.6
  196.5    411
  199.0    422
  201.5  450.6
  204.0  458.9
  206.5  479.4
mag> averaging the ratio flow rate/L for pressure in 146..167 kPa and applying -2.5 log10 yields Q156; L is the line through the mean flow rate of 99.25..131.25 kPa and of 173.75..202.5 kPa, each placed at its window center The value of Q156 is 0.21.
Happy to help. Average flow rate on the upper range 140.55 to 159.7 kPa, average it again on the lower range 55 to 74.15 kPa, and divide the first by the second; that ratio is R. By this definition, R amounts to 0.7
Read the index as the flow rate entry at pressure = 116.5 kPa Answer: 454.5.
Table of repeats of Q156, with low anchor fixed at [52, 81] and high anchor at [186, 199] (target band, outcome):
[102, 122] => -0.10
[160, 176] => -0.11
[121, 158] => 0.14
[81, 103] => -0.02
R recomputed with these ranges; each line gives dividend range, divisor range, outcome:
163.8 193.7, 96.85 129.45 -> 0.94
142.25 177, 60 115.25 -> 0.86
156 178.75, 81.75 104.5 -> 0.99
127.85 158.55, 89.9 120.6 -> 0.75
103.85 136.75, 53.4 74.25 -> 1.01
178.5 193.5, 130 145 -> 1.13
